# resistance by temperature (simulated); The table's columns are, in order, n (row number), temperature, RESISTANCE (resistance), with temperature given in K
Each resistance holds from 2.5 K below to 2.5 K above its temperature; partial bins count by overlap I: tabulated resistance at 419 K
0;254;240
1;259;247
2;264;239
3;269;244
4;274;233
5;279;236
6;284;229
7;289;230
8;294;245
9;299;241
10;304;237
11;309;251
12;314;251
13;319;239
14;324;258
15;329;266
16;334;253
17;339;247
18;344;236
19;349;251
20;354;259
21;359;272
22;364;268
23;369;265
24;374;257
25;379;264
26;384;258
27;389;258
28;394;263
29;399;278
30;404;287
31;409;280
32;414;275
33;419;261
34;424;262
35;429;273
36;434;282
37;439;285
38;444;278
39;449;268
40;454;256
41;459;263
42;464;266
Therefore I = 261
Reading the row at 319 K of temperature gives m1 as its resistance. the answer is 239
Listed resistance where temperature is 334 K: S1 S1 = 253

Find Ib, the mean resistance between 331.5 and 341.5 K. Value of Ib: 250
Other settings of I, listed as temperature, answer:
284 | 229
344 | 236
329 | 266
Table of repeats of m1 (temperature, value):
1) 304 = 237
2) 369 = 265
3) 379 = 264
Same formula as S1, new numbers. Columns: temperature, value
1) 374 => 257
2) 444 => 278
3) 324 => 258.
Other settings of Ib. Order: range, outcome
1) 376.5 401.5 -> 264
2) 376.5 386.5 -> 261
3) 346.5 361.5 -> 261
